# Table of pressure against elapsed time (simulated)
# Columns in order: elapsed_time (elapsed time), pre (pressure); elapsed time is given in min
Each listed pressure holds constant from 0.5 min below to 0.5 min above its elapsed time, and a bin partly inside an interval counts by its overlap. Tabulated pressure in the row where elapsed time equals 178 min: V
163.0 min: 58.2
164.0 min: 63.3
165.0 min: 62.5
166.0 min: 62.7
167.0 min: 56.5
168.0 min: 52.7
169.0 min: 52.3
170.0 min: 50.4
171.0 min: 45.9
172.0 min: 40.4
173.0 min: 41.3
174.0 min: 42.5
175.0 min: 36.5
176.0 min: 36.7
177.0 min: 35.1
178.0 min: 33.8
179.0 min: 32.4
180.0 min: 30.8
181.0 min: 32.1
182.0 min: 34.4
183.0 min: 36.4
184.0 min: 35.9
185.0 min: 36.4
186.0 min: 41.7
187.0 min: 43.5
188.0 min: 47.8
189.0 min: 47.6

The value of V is 33.8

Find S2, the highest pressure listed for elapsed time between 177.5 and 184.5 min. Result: 36.4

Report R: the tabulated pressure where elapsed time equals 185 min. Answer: 36.4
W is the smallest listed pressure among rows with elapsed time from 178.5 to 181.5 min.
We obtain 30.8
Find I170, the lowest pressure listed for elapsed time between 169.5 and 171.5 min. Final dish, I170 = 45.9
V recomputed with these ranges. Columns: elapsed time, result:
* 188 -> 47.8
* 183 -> 36.4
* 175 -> 36.5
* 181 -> 32.1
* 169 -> 52.3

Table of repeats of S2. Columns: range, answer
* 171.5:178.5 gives 42.5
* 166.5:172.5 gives 56.5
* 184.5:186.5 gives 41.7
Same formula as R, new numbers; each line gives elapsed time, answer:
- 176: 36.7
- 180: 30.8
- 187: 43.5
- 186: 41.7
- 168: 52.7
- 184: 35.9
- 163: 58.2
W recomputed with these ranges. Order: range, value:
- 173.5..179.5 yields 32.4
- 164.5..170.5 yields 50.4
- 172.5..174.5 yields 41.3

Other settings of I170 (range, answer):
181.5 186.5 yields 34.4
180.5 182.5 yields 32.1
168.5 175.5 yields 36.5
